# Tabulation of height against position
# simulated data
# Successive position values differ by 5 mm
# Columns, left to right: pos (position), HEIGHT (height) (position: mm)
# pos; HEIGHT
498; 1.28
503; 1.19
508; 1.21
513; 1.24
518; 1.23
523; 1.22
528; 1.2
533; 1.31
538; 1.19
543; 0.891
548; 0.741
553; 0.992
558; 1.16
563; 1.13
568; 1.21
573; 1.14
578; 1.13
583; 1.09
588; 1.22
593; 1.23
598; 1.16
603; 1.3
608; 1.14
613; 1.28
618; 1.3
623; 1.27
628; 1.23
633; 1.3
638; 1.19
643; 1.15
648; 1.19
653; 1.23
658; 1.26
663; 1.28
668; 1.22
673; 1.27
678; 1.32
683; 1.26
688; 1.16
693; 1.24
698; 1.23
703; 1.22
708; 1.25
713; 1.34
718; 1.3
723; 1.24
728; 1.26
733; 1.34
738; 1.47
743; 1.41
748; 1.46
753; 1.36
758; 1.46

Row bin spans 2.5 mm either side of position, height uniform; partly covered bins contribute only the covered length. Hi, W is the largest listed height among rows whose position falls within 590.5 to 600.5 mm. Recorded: 1.23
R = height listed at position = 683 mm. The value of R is 1.26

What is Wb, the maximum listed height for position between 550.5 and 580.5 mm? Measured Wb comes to 1.21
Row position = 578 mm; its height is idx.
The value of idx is 1.13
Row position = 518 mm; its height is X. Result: 1.23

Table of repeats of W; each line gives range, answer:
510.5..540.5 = 1.31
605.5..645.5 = 1.3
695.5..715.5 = 1.34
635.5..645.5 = 1.19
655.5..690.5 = 1.32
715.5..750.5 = 1.47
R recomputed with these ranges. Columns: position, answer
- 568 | 1.21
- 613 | 1.28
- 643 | 1.15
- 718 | 1.3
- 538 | 1.19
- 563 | 1.13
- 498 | 1.28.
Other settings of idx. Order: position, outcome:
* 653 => 1.23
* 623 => 1.27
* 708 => 1.25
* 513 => 1.24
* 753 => 1.36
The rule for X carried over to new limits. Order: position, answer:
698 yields 1.23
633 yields 1.3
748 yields 1.46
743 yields 1.41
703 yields 1.22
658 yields 1.26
